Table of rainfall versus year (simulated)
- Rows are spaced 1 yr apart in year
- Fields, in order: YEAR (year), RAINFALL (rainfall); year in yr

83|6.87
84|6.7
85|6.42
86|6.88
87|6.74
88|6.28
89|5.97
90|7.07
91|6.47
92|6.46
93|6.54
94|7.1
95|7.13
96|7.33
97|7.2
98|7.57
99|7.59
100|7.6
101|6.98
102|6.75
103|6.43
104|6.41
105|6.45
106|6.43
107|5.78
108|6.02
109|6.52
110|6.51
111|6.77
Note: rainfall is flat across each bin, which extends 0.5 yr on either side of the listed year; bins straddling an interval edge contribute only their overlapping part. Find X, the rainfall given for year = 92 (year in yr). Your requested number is 6.46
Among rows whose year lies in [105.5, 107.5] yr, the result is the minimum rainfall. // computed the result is 5.78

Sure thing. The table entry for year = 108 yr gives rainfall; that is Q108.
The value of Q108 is 6.02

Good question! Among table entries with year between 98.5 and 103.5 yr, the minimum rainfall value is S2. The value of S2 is 6.43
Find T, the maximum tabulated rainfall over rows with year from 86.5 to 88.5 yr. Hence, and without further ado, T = 6.74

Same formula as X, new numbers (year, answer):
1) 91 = 6.47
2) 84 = 6.7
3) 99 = 7.59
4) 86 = 6.88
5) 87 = 6.74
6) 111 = 6.77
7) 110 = 6.51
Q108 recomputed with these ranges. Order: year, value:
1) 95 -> 7.13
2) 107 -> 5.78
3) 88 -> 6.28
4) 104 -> 6.41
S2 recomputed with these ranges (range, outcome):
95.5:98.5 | 7.2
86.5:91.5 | 5.97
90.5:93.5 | 6.46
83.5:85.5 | 6.42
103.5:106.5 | 6.41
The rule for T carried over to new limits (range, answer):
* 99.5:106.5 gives 7.6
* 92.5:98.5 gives 7.57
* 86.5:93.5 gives 7.07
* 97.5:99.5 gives 7.59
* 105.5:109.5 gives 6.52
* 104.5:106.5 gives 6.45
